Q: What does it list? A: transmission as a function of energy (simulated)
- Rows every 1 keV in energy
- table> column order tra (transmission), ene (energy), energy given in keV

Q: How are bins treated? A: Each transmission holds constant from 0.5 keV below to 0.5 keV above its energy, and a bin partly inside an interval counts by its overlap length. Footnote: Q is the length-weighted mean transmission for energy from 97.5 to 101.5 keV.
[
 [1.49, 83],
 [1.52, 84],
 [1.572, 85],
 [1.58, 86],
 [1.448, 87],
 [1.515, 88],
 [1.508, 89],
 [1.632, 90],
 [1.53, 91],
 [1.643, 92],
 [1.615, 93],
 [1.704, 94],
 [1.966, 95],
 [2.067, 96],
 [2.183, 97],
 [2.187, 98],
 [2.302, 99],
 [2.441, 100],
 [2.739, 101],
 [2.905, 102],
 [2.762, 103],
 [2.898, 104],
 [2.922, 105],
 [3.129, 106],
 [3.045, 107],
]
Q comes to 2.42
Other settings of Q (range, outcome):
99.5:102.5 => 2.7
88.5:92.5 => 1.58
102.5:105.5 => 2.86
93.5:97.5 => 1.98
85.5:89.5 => 1.51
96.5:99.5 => 2.22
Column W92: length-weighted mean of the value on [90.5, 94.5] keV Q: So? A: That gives 1.62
